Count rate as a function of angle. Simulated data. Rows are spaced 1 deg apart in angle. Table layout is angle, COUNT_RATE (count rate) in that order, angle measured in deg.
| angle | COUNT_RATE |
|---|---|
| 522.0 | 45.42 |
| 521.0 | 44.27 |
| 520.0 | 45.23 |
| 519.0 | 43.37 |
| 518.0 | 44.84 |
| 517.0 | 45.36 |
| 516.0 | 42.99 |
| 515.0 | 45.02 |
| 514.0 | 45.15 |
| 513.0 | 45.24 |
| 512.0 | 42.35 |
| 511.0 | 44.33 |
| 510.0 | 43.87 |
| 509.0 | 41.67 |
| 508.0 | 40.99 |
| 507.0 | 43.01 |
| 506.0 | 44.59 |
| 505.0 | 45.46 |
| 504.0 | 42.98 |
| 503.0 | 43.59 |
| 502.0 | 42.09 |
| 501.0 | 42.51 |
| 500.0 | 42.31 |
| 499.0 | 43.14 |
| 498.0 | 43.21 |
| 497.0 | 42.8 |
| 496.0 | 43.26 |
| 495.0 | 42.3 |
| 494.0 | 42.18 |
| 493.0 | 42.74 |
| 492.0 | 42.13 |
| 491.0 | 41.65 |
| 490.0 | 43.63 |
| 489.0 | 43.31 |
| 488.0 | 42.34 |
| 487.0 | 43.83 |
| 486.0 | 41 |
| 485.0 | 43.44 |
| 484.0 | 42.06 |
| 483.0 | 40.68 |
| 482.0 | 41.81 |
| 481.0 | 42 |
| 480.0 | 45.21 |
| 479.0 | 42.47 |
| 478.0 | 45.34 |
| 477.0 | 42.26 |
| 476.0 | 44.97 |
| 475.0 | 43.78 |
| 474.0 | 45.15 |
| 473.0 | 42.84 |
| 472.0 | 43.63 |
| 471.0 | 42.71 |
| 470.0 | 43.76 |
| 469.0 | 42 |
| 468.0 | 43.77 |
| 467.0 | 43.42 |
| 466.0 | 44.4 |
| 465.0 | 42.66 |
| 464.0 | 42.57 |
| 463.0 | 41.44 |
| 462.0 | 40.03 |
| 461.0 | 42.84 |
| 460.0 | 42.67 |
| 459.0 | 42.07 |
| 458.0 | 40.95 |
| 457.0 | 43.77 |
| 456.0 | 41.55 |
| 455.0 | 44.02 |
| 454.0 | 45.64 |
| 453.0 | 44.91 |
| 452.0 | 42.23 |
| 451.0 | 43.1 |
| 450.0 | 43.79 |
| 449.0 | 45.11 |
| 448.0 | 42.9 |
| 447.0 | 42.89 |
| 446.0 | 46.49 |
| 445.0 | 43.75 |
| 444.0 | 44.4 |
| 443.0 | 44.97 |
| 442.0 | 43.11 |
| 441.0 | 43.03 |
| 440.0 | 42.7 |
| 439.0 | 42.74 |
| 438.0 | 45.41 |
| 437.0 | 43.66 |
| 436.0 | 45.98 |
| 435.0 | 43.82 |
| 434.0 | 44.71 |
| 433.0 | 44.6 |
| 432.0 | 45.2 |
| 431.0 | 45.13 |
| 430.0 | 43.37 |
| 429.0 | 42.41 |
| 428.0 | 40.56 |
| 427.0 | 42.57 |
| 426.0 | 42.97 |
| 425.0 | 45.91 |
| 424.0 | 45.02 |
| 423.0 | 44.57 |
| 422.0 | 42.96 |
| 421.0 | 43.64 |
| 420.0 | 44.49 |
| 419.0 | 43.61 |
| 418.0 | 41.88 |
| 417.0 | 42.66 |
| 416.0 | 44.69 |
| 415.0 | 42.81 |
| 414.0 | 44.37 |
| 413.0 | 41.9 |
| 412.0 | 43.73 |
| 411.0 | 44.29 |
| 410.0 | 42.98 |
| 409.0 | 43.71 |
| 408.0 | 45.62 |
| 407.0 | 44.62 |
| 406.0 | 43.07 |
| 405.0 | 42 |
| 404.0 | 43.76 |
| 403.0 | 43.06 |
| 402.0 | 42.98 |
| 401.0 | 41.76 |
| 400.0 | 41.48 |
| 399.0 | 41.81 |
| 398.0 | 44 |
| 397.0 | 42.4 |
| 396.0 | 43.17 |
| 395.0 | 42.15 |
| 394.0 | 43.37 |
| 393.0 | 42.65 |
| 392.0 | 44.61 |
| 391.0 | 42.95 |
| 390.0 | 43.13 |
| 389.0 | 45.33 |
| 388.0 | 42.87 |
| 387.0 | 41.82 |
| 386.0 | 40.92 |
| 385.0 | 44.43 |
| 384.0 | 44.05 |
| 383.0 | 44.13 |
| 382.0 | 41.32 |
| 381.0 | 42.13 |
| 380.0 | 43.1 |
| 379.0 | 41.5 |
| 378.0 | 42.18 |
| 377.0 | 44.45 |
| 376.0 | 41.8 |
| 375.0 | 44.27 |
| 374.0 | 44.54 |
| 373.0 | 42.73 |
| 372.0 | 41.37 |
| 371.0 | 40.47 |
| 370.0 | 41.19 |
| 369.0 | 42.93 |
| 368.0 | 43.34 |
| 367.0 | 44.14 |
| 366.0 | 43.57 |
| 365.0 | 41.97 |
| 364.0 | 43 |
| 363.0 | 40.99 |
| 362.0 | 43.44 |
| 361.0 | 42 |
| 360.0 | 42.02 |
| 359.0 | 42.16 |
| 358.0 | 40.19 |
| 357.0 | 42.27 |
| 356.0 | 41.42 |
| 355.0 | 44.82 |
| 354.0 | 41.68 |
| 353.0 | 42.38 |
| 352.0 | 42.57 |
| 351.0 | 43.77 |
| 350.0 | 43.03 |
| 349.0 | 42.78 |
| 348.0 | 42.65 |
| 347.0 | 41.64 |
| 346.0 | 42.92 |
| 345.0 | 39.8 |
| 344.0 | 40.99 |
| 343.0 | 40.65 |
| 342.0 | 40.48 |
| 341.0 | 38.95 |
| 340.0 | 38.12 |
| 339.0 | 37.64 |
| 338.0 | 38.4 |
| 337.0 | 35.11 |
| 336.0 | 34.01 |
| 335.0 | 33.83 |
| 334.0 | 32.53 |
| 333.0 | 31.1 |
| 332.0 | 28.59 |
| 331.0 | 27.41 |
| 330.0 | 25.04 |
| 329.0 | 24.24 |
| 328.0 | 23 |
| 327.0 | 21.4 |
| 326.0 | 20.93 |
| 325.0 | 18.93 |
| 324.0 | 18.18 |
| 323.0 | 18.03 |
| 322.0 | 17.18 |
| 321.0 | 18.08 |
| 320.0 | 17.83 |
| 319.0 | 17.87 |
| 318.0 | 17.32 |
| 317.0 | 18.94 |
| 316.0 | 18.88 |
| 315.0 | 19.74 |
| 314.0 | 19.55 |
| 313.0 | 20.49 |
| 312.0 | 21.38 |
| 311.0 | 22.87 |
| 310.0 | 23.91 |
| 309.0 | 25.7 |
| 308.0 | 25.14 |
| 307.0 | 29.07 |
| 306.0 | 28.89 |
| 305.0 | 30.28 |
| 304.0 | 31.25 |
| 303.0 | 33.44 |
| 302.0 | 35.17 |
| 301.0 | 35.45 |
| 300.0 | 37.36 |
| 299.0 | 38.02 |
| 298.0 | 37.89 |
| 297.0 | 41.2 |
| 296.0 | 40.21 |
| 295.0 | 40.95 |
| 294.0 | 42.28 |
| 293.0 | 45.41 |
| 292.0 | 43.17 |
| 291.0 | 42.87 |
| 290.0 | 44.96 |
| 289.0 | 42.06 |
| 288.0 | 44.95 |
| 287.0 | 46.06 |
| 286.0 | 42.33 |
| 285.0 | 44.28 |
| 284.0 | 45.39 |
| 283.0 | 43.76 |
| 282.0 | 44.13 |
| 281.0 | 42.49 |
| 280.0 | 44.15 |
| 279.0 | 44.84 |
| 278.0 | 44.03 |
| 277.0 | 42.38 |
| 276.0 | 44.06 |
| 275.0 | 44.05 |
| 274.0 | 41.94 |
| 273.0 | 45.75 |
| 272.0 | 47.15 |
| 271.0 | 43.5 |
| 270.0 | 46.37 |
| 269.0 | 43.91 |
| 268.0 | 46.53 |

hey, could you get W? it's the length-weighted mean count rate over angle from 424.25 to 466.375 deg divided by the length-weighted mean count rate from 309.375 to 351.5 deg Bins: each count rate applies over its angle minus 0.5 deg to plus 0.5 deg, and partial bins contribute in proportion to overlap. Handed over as 1.50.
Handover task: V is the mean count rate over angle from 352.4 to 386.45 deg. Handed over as 42.6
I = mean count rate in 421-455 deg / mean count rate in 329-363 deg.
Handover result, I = 1.1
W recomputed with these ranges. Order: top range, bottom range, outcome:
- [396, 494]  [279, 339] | 1.37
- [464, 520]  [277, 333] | 1.37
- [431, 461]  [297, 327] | 1.75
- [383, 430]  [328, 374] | 1.10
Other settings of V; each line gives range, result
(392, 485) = 43.4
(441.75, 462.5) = 43.4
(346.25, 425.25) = 43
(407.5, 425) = 43.8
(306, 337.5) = 23.5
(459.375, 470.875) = 42.7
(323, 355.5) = 34.7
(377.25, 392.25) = 43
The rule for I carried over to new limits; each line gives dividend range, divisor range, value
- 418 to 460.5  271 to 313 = 1.13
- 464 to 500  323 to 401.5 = 1.09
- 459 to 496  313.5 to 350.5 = 1.46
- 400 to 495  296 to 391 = 1.23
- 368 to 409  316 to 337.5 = 1.81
